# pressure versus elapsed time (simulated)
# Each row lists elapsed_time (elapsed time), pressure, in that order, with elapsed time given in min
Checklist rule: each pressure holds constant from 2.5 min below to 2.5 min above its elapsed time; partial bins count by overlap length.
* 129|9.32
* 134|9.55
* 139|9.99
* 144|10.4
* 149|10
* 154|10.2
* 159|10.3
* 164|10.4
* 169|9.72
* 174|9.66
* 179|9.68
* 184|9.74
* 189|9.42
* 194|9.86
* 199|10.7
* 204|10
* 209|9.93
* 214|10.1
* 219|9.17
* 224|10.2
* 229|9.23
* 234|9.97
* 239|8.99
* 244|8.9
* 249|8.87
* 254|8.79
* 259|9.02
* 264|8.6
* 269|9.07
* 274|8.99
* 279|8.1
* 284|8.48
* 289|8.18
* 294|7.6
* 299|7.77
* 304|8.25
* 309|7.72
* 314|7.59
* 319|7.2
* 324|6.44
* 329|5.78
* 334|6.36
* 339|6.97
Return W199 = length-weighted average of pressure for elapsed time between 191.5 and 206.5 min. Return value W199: 10.2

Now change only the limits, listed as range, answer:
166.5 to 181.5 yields 9.69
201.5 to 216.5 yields 10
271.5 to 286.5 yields 8.52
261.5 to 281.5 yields 8.69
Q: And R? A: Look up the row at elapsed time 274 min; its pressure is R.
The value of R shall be 8.99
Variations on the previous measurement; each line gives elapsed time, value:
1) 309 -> 7.72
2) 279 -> 8.1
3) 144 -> 10.4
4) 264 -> 8.6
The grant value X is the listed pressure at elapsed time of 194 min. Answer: 9.86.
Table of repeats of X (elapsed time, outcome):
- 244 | 8.9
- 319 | 7.2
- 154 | 10.2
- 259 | 9.02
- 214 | 10.1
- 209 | 9.93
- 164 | 10.4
